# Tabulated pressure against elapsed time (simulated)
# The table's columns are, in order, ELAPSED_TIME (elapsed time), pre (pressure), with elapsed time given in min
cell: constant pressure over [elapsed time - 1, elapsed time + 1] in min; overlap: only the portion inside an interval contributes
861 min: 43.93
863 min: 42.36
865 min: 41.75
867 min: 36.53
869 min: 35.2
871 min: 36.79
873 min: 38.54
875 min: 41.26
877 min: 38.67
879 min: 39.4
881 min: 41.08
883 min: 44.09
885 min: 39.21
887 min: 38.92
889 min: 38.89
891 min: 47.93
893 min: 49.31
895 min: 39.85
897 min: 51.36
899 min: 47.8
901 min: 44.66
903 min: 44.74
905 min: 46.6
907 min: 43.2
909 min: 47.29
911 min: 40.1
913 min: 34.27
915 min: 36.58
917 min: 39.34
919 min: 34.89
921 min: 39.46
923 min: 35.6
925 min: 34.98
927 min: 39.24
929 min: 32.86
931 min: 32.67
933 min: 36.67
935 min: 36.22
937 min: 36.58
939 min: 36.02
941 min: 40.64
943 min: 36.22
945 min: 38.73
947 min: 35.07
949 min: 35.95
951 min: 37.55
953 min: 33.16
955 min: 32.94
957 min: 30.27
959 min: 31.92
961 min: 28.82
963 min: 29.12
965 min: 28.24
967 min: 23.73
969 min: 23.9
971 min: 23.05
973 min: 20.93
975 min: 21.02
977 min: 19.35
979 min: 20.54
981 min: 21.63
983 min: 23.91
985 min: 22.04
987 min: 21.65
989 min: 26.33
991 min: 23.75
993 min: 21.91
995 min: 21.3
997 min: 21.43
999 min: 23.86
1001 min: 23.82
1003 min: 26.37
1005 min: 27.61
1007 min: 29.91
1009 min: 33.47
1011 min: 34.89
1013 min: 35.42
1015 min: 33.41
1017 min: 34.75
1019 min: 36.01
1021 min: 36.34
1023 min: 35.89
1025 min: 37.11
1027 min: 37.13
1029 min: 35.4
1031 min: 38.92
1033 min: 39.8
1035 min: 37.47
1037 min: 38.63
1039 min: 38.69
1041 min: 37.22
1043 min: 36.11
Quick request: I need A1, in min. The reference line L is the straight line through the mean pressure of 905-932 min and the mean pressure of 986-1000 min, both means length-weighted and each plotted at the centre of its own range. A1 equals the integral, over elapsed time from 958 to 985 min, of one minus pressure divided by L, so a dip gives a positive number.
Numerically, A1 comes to 3.1 min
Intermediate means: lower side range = 38.1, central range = 24.2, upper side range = 22.9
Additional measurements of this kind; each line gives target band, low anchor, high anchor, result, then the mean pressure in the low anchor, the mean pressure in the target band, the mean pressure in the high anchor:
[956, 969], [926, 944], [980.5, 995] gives 0.48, 36.3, 28.3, 23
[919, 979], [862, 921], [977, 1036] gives 6.24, 41.4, 32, 29.6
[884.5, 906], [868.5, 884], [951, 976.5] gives -4.52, 39.5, 44.6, 27.5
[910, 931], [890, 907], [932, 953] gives 2.53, 46.3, 36.5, 36.8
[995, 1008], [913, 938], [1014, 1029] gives 3.87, 36.2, 25.2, 35.8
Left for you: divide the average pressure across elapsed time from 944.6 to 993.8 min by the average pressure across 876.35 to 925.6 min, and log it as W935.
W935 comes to 0.6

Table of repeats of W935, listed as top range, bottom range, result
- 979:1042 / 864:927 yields 0.75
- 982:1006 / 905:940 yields 0.63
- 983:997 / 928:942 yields 0.63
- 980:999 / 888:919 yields 0.53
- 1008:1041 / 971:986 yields 1.70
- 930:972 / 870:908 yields 0.77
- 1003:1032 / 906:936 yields 0.92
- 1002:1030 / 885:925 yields 0.81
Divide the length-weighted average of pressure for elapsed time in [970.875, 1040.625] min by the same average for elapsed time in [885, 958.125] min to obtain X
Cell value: 0.8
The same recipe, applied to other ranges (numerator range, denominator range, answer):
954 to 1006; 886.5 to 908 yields 0.55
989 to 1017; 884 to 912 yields 0.63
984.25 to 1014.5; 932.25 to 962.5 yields 0.75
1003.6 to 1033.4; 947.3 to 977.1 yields 1.23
